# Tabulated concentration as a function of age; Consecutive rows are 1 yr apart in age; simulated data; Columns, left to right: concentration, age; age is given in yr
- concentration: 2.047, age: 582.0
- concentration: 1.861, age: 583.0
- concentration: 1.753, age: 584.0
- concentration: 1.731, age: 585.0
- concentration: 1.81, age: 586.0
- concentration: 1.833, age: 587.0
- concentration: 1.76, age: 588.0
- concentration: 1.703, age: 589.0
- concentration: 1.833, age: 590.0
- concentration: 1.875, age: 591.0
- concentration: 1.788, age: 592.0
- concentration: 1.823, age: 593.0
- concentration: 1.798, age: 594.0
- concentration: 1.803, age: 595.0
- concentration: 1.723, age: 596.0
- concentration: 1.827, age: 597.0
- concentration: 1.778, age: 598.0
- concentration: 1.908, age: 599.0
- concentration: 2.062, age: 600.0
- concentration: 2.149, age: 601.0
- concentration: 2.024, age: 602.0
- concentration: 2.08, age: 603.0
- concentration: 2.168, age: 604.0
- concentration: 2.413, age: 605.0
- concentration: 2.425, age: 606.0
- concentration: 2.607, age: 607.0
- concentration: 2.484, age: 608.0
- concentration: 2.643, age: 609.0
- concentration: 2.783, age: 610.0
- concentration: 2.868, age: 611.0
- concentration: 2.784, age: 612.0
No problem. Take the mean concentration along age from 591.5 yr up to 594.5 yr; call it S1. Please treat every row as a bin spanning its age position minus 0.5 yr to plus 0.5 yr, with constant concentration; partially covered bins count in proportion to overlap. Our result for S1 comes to 1.8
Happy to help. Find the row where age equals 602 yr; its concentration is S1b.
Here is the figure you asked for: 2.024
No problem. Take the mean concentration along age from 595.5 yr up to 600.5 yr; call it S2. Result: 1.86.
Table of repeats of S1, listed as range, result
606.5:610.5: 2.63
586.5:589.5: 1.77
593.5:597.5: 1.79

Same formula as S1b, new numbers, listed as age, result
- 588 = 1.76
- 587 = 1.833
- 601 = 2.149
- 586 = 1.81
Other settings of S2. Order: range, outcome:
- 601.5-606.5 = 2.22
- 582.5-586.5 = 1.79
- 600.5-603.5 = 2.08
